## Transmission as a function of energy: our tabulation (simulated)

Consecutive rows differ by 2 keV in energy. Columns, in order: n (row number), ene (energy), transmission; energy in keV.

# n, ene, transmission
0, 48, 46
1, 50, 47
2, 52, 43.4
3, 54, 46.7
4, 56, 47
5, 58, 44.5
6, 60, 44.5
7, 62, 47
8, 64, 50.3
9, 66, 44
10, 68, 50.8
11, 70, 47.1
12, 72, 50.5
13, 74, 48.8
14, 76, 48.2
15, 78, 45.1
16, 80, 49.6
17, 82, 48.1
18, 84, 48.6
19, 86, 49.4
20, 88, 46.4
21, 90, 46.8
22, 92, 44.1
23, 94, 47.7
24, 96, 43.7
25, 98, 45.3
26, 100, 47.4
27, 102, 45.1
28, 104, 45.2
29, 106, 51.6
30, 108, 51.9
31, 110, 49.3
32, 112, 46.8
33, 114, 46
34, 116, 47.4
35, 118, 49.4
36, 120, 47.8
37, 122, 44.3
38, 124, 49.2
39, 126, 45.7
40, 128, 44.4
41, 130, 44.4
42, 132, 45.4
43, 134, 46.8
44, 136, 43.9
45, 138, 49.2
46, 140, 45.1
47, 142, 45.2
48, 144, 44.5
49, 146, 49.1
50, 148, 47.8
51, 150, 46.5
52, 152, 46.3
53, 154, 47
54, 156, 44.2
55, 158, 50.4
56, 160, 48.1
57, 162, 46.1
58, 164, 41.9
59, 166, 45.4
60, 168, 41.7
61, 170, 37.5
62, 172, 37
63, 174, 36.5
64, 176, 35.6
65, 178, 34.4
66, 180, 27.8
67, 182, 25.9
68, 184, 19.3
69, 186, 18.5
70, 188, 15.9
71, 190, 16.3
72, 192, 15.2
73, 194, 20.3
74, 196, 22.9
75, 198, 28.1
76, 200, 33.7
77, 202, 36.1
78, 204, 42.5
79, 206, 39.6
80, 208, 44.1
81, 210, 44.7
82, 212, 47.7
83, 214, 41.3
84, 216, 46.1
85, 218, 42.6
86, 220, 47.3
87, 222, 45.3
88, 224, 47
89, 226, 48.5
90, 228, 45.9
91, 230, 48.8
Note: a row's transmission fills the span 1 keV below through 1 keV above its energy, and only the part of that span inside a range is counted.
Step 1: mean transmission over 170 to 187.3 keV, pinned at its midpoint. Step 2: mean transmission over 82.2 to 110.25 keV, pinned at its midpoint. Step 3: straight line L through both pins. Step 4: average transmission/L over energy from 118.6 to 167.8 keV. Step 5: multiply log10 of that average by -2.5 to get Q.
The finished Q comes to -0.24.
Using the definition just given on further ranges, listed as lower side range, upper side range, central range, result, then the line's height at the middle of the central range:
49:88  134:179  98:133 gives -0.037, 45.5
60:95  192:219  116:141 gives -0.072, 43.4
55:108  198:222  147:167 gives -0.055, 44.1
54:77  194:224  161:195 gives 0.343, 41.4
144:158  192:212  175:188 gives 0.454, 39.4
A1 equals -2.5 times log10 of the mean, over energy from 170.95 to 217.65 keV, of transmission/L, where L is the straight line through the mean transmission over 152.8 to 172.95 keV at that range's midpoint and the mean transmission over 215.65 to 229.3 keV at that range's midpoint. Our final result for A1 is 0.379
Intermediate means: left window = 44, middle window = 31.9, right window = 46.2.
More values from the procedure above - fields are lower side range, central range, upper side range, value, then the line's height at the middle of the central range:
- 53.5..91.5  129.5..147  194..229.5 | -0.04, 44.4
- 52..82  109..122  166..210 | -0.17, 40.6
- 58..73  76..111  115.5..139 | -0.01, 47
